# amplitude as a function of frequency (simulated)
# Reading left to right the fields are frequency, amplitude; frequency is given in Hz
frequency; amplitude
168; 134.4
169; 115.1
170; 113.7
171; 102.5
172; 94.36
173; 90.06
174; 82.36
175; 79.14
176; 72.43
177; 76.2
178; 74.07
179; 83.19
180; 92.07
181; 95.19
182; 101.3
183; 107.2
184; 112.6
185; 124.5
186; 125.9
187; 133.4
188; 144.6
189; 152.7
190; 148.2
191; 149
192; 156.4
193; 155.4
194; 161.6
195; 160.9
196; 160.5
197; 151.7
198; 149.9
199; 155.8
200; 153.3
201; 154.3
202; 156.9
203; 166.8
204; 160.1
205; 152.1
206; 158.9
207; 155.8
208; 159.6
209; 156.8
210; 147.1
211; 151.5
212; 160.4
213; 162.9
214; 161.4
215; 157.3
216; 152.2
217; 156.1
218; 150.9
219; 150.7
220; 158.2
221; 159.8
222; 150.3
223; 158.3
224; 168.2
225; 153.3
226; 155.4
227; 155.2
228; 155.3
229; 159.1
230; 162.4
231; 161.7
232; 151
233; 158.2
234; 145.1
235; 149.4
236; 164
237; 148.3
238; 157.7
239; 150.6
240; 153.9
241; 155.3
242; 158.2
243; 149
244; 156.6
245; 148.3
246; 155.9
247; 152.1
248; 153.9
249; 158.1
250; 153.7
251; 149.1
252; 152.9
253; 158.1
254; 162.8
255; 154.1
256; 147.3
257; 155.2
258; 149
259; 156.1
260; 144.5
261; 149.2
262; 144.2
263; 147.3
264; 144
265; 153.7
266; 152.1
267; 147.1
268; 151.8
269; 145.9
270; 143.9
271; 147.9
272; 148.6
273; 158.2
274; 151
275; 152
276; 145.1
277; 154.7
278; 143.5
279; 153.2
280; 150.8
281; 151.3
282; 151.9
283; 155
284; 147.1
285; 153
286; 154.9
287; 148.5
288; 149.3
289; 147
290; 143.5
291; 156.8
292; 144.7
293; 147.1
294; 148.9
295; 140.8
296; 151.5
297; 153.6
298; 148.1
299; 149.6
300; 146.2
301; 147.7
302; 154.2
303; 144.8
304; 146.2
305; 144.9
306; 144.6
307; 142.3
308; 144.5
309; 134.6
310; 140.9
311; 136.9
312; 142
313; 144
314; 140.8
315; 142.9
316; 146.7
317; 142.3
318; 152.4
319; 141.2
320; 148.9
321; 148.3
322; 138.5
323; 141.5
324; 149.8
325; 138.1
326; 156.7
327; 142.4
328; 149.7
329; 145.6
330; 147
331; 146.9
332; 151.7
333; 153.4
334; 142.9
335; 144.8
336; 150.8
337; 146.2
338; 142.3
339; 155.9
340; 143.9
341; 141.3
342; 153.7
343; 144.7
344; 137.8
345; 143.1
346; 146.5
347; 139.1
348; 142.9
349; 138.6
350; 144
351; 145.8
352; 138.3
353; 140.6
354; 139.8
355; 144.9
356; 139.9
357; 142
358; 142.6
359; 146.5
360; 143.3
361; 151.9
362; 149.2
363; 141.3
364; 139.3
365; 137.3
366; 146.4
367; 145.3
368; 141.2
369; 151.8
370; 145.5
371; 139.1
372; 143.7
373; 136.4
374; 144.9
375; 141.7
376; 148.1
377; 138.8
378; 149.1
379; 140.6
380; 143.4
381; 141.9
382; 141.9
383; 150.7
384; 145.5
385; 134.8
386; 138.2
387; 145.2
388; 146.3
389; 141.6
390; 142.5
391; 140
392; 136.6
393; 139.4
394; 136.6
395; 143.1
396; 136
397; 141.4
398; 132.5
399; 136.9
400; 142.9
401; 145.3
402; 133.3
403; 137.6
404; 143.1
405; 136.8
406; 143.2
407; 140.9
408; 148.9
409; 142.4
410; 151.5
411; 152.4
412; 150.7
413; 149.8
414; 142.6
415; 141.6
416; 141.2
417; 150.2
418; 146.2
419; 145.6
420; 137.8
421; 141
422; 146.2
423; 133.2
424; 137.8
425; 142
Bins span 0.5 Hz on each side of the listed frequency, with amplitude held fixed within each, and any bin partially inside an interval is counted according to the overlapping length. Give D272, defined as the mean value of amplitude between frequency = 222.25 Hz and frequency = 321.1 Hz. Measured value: 150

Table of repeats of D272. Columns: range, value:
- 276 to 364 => 146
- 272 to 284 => 151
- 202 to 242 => 156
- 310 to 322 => 144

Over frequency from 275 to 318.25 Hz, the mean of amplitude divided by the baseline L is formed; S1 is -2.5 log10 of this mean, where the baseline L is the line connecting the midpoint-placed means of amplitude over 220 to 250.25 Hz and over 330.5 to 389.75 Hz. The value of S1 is 0.02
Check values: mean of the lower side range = 155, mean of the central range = 147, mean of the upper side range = 144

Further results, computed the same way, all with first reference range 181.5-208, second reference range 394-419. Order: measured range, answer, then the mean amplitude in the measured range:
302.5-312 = 0.02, 142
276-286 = -0.04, 151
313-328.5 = -0.01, 145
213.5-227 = -0.07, 156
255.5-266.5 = -0.03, 149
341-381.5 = 0.00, 143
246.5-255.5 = -0.07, 155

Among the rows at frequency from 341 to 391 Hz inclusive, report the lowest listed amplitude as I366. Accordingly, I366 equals 134.8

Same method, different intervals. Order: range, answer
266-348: 134.6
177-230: 74.07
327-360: 137.8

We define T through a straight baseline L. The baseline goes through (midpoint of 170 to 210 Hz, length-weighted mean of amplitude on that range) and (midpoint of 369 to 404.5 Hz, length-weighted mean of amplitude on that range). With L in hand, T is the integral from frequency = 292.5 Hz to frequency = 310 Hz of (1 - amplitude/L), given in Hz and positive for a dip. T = -1.26 Hz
